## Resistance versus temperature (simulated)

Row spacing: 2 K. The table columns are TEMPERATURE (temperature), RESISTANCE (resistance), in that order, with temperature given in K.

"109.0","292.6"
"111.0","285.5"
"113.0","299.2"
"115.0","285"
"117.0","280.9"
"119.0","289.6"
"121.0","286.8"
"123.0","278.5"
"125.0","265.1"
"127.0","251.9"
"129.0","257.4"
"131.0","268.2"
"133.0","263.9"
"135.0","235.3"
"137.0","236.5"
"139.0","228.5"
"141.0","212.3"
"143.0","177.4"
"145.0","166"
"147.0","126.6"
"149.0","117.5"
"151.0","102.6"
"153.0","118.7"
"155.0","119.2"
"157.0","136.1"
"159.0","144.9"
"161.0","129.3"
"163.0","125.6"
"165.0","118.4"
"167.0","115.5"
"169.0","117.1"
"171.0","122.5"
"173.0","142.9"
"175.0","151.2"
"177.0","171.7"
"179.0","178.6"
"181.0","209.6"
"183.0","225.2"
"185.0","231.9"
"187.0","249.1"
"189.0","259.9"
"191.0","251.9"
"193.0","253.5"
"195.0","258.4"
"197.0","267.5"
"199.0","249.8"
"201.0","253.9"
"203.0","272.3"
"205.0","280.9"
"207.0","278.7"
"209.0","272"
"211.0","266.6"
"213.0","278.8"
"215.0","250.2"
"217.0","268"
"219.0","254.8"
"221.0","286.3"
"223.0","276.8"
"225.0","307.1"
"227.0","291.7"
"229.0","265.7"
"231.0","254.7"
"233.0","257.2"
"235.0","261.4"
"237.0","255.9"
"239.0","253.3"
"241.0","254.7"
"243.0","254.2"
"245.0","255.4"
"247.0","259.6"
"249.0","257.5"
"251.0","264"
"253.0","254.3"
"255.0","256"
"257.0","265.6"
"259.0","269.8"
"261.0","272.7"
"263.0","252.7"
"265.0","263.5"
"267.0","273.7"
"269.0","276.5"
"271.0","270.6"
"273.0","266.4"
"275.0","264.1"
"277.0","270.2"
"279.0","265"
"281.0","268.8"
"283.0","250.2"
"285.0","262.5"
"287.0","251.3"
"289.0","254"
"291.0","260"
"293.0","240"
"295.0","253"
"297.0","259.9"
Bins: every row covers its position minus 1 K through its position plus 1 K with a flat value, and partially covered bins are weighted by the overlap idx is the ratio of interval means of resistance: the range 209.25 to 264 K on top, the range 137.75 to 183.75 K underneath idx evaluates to 1.76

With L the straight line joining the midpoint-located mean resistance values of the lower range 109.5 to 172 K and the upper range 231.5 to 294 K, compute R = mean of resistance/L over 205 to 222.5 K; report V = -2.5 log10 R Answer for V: -0.15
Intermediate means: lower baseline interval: 200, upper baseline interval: 261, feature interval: 270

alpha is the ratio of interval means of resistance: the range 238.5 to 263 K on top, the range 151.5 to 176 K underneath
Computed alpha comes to 2.03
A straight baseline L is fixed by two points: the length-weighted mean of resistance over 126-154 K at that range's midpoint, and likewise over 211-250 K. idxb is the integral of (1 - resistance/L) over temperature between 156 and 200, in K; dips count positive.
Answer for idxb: 8.0 K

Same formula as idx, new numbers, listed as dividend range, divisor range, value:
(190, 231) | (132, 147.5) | 1.29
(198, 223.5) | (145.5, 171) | 2.17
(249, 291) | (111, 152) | 1.13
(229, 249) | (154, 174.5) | 2.01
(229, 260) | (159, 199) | 1.37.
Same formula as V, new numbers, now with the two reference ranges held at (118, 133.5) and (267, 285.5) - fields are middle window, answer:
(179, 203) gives 0.10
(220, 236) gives -0.03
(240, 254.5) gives 0.04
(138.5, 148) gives 0.44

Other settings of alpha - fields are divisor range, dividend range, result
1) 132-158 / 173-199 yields 1.30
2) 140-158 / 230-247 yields 1.81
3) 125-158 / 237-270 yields 1.37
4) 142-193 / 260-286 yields 1.64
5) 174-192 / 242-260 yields 1.21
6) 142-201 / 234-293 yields 1.49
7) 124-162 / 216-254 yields 1.41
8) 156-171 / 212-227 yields 2.18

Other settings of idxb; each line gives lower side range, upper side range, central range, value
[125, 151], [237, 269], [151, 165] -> 5.91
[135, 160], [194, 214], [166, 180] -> 4.47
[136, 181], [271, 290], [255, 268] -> -1.13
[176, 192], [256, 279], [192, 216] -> -3.30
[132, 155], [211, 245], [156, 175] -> 6.77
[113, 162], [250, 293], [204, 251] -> -4.21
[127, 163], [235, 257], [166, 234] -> -4.22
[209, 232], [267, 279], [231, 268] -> 1.51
